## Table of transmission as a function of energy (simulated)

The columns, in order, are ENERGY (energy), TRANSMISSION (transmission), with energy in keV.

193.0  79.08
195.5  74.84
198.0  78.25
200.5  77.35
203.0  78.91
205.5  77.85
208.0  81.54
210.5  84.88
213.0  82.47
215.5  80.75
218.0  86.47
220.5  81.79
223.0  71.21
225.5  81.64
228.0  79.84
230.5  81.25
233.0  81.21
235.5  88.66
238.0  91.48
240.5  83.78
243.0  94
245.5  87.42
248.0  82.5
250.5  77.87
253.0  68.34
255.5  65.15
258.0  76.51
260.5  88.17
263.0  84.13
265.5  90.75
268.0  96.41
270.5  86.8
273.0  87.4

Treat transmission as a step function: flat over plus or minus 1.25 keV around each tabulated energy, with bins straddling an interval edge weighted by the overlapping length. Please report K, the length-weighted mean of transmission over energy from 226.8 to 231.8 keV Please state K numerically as 80.6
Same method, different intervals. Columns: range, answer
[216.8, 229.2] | 80.2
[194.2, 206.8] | 77.5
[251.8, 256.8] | 66.8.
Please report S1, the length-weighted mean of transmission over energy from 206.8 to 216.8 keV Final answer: 82.4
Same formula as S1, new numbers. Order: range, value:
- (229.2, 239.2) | 85.6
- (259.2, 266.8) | 87.7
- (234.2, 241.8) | 88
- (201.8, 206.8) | 78.4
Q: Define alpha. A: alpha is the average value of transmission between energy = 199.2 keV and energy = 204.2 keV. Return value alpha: 78.1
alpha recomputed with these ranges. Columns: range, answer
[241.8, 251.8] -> 85.3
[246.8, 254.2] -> 76.2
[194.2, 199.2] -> 76.6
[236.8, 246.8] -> 89.1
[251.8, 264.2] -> 76.5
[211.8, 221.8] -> 82.8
